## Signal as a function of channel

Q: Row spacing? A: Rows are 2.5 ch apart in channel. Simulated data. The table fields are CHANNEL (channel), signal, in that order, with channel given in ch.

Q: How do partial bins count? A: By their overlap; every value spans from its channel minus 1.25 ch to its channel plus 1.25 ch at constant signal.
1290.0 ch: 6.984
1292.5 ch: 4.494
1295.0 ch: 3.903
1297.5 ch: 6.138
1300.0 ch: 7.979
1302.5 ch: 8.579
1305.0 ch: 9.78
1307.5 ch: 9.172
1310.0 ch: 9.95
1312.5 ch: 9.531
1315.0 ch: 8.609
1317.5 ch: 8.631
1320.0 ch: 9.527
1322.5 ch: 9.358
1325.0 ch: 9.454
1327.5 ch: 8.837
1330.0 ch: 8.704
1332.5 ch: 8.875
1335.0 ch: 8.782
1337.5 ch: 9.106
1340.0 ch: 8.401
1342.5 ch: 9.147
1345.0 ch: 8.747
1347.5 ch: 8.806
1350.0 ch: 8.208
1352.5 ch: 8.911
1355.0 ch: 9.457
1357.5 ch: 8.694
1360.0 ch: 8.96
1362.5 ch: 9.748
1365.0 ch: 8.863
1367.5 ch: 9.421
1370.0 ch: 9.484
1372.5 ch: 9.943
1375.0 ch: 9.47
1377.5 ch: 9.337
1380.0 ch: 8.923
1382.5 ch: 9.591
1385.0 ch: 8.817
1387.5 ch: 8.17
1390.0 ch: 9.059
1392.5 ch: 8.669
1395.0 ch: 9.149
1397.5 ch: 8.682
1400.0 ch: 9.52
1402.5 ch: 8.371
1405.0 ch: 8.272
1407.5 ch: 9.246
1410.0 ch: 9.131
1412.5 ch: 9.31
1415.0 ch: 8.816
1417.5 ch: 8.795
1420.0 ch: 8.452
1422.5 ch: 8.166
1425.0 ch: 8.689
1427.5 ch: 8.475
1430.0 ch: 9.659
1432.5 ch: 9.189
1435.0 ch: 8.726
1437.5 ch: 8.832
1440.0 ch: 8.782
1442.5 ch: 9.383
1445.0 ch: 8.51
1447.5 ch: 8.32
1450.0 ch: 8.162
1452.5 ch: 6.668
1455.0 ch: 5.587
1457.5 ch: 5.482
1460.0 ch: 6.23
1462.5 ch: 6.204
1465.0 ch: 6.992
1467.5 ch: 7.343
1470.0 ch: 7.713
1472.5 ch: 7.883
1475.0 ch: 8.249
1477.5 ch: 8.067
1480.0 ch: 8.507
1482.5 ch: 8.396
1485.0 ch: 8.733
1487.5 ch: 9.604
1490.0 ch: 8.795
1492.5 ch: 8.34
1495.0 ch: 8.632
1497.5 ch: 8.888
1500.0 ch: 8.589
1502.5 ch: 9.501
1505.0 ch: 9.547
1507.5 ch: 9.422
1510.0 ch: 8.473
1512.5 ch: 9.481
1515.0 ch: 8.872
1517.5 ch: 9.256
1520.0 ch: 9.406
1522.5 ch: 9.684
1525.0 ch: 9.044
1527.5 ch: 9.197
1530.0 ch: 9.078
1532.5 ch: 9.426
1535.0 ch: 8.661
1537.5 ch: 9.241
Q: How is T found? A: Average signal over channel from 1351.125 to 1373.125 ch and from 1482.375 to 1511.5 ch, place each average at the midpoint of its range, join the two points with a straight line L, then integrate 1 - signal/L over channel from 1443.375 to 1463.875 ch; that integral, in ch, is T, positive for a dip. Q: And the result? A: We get 4.8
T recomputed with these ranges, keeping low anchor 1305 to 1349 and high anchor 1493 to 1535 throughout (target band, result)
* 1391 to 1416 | 0.5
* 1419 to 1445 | 0.8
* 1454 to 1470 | 4.7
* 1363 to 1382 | -0.6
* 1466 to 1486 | 2.2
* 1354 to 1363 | -0.1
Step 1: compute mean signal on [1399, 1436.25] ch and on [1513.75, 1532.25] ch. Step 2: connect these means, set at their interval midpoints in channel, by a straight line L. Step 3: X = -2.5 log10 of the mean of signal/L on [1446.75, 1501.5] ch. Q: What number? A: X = 0.16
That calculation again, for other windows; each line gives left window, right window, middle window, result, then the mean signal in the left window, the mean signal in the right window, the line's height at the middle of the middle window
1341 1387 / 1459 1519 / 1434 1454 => 0.04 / 9.12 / 8.42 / 8.67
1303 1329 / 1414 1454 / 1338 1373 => 0.00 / 9.26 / 8.58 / 9.03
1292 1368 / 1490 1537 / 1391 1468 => 0.08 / 8.64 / 9.08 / 8.88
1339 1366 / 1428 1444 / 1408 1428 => 0.03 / 8.91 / 9.06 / 9.03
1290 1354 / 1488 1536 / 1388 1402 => -0.03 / 8.44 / 9.08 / 8.69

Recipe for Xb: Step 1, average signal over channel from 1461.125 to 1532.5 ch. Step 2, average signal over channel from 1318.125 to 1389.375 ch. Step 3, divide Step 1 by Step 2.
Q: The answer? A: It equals 1.0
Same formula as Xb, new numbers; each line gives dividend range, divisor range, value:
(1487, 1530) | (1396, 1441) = 1.03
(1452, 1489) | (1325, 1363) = 0.84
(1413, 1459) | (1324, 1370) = 0.92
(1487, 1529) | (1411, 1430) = 1.04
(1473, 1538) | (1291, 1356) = 1.05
